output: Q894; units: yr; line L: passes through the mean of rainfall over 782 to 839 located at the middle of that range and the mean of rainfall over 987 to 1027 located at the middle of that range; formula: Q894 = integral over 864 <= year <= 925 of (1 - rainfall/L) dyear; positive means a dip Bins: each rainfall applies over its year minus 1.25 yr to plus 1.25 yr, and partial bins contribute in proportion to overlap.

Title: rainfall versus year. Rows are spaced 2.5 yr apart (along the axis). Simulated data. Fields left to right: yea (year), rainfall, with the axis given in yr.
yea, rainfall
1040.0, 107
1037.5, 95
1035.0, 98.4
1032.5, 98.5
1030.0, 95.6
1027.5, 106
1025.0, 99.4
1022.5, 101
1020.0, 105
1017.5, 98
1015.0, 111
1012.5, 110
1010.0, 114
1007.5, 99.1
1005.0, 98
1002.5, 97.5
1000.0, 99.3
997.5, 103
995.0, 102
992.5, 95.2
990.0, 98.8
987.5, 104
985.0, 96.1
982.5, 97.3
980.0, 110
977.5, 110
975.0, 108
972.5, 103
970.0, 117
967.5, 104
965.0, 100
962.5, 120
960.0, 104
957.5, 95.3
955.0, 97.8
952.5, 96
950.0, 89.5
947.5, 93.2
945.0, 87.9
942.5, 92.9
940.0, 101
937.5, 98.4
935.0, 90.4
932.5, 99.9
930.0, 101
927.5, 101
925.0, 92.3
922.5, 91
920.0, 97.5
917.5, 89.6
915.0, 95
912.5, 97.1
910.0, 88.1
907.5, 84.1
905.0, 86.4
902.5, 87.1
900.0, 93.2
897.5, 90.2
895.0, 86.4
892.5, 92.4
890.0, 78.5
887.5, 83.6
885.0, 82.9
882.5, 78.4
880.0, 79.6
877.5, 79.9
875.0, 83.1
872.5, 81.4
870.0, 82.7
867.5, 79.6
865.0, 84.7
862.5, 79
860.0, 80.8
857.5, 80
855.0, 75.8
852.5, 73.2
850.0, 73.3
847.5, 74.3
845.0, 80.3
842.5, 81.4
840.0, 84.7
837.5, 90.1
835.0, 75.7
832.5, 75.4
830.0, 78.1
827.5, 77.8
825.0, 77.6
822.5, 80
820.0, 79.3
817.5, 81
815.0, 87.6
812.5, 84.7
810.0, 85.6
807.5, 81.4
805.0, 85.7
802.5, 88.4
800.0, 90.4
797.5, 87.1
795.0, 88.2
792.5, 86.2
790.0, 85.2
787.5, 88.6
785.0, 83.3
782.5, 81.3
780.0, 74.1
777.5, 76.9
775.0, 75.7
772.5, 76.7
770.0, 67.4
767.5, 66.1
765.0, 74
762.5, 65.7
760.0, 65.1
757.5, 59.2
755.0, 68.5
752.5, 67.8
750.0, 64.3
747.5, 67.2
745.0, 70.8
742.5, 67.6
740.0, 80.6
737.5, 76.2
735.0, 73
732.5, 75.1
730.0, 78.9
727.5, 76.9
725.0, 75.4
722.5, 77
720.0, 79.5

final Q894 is 3.4 yr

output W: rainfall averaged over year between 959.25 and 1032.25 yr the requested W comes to 104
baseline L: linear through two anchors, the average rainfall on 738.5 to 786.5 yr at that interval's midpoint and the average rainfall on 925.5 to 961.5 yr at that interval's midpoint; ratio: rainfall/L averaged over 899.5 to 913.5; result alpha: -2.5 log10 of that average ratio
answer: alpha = 0.027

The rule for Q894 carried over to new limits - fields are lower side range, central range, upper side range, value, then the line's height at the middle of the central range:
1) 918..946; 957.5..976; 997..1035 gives -1.65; 98.4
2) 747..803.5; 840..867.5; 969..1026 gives 2.26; 85.7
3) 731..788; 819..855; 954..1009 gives 1.86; 82.9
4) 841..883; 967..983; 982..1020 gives -1.66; 97.6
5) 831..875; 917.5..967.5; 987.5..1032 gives -2.66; 92.4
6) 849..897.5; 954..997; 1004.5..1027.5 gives -2.68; 97.7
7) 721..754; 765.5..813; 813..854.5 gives -3.11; 76.5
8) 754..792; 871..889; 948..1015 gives 1.53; 88.8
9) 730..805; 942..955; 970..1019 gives 0.70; 97.7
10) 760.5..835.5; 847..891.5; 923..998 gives 4.63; 88.9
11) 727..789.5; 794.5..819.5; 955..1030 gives -2.05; 79.3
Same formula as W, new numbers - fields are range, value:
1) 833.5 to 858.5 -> 78.8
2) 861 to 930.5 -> 87.2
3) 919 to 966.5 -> 97.4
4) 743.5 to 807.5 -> 76.2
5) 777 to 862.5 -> 81.6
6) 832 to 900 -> 81.3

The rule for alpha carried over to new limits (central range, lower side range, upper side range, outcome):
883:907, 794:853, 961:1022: 0.06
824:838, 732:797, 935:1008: 0.05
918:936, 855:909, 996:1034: -0.07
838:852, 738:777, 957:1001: 0.05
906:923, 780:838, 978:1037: 0.01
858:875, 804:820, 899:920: 0.08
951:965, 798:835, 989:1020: -0.05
